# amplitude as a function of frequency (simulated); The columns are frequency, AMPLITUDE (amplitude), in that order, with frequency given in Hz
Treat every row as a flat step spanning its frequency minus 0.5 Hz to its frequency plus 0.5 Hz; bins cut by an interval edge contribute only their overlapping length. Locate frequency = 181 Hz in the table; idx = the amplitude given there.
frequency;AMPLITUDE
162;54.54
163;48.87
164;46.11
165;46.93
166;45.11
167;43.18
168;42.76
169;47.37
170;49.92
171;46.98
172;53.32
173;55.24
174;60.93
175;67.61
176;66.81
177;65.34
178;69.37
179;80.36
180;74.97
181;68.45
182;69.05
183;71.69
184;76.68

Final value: 68.45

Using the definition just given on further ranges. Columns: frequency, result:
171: 46.98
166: 45.11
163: 48.87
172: 53.32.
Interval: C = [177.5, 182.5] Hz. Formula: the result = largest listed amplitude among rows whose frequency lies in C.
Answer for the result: 80.36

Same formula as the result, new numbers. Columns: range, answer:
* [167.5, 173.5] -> 55.24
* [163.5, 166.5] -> 46.93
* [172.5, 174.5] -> 60.93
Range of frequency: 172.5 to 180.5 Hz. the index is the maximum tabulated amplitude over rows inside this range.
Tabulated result 80.36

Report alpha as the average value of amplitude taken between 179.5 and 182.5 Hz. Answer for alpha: 70.8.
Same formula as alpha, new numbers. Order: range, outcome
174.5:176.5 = 67.2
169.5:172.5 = 50.1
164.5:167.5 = 45.1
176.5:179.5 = 71.7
